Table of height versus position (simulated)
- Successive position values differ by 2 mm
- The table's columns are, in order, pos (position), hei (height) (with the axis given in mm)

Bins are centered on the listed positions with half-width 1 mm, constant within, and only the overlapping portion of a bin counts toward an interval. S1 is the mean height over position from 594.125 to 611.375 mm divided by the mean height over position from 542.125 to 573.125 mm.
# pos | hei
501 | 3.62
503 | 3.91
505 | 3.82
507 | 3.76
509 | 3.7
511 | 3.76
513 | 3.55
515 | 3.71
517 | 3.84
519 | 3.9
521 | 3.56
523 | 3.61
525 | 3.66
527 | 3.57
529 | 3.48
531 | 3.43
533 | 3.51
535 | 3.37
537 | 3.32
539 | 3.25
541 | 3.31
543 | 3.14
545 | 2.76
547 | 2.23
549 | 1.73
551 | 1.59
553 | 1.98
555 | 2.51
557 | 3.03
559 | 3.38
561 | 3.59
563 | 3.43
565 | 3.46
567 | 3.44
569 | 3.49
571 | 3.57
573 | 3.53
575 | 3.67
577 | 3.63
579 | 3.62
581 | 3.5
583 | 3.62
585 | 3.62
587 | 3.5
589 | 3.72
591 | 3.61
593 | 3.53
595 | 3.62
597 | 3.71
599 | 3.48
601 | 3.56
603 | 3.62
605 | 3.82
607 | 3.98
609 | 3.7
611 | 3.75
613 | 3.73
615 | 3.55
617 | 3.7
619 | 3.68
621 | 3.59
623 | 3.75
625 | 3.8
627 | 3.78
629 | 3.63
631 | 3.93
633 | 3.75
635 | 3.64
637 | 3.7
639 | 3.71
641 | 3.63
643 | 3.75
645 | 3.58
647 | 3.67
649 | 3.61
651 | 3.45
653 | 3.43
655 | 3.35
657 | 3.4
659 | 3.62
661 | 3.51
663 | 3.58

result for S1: 1.27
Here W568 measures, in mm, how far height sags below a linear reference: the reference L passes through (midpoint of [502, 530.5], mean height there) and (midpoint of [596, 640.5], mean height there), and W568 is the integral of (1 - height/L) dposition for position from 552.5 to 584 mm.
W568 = 2.9 mm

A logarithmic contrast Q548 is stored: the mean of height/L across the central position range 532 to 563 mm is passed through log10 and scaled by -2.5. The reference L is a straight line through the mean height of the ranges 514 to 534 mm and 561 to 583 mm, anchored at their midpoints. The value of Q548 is 0.24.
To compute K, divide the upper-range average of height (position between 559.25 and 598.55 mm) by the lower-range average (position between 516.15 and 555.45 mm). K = 1.15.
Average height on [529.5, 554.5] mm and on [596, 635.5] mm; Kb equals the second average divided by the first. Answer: 1.3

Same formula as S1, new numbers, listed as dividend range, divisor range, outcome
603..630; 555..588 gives 1.07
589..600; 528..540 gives 1.06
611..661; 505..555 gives 1.13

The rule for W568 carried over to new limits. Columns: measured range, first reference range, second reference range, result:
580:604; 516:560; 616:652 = -1.14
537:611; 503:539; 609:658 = 6.59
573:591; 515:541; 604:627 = 0.26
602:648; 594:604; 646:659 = -2.16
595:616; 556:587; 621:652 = -0.50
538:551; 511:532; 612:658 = 3.54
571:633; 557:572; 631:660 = -2.51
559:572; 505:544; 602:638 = 0.51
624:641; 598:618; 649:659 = -0.83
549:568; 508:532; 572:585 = 3.90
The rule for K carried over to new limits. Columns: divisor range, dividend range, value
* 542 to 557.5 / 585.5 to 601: 1.53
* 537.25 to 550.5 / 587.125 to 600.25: 1.32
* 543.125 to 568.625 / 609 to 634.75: 1.33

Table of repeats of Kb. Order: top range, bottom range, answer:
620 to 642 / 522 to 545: 1.10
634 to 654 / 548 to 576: 1.19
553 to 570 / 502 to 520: 0.85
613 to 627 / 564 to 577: 1.04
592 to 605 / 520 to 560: 1.19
